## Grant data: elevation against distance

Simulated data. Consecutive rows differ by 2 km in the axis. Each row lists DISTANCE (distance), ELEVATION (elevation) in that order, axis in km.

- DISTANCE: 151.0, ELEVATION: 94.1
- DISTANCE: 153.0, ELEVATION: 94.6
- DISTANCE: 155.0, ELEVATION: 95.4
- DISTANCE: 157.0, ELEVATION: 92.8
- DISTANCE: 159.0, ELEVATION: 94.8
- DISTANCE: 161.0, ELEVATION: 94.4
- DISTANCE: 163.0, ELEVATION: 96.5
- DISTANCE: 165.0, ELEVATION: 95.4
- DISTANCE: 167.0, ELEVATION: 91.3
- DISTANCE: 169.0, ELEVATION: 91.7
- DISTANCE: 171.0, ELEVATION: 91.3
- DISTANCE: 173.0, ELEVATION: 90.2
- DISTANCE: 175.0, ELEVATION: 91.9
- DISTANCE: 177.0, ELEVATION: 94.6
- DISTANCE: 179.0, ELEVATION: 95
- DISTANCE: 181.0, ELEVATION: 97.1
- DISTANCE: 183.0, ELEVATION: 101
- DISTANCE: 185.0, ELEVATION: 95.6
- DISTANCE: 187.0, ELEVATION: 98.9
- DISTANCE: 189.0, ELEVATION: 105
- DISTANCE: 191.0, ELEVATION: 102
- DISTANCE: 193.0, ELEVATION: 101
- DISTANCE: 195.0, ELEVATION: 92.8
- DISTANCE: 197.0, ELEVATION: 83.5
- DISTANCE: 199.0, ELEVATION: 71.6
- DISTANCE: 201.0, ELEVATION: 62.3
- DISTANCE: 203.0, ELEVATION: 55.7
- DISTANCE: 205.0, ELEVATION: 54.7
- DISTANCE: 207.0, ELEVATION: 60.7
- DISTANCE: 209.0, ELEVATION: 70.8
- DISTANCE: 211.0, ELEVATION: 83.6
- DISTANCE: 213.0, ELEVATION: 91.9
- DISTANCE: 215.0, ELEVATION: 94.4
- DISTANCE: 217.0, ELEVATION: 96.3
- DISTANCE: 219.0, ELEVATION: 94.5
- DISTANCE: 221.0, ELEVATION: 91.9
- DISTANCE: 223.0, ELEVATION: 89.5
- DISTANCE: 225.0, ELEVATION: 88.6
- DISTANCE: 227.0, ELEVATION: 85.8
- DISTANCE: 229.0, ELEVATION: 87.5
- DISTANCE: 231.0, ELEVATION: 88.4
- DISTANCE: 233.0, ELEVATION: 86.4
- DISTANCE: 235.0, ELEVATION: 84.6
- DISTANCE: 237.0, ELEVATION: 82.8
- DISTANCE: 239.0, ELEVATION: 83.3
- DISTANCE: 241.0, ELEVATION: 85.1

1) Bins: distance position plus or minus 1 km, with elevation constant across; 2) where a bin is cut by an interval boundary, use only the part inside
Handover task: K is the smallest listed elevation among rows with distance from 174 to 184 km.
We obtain 91.9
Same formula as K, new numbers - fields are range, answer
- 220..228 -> 85.8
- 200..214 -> 54.7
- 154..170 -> 91.3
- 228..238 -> 82.8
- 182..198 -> 83.5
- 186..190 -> 98.9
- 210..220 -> 83.6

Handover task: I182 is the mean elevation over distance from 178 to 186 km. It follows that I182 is 97.2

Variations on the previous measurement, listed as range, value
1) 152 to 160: 94.4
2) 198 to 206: 61.1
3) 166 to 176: 91.3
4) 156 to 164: 94.6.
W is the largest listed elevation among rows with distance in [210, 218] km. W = 96.3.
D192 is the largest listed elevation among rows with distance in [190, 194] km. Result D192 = 102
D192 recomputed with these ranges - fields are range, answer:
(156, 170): 96.5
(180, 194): 105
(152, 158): 95.4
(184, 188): 98.9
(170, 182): 97.1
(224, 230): 88.6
